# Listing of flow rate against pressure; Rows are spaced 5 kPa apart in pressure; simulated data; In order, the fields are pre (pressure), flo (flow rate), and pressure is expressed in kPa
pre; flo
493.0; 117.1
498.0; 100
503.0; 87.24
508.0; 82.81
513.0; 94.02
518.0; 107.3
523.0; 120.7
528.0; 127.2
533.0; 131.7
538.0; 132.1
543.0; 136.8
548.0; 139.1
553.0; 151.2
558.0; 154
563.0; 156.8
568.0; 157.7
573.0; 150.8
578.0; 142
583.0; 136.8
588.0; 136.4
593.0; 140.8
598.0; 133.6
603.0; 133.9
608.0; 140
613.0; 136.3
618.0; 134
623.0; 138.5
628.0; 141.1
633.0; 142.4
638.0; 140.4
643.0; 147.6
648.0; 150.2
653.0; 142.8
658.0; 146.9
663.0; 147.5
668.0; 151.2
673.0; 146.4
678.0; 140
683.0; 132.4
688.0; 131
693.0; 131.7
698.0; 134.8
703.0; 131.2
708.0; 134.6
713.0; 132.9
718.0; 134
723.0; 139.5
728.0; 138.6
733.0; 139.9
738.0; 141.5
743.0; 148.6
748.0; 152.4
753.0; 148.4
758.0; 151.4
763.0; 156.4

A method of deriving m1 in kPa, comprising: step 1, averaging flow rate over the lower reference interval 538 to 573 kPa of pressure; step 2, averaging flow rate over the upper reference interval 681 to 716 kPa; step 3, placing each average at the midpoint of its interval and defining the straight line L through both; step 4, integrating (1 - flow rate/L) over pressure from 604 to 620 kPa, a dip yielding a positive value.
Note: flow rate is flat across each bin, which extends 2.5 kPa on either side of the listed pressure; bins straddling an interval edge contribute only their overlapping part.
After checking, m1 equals 0.6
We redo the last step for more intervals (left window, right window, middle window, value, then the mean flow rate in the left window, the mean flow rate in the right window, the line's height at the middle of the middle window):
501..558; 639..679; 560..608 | -4.2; 121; 147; 132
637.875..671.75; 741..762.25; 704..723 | 1.9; 147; 151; 149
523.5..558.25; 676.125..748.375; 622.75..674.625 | -3.1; 137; 137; 137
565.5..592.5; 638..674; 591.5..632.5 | 2.3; 144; 147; 146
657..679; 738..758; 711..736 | 1.9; 147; 149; 148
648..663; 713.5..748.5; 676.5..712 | 2.5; 146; 141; 144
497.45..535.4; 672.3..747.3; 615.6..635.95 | -2.5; 107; 137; 124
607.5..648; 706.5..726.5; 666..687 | -0.6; 141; 135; 138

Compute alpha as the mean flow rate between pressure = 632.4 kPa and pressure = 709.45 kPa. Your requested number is 141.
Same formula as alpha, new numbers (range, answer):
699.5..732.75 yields 135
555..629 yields 142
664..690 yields 141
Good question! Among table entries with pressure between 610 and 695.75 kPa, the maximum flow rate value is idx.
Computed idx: 151.2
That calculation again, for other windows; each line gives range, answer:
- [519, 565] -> 156.8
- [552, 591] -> 157.7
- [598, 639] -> 142.4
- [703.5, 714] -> 134.6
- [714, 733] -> 139.9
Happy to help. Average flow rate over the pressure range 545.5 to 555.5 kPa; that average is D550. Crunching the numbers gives 145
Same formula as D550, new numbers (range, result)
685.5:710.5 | 133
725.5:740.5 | 140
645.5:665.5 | 147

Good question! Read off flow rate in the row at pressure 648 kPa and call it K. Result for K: 150.2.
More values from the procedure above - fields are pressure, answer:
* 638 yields 140.4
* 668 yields 151.2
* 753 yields 148.4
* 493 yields 117.1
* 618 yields 134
